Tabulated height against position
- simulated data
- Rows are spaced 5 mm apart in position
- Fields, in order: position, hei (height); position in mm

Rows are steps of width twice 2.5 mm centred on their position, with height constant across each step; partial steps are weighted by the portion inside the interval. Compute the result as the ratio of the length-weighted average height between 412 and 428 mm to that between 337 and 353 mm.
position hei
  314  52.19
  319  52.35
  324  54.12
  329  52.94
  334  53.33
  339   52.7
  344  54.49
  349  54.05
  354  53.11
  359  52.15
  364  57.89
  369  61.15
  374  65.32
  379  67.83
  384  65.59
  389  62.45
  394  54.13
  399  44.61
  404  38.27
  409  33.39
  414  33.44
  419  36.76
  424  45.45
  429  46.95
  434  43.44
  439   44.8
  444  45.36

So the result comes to 0.74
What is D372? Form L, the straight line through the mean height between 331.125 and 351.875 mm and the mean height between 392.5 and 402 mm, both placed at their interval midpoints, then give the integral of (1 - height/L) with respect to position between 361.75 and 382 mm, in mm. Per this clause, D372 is -5.0 mm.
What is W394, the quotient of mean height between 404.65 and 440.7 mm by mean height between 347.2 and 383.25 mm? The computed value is 0.68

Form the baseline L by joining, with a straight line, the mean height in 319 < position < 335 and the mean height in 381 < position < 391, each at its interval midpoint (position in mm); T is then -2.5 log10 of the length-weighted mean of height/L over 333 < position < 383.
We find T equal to 0.03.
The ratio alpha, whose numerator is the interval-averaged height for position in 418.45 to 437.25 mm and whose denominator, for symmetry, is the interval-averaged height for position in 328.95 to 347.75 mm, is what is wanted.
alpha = 0.82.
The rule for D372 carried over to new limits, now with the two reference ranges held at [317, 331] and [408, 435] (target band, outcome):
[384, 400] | -4.5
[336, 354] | -1.2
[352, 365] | -1.5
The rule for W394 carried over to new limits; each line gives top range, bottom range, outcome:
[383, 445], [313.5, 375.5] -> 0.82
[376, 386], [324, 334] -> 1.25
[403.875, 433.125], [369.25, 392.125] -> 0.61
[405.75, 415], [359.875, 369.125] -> 0.58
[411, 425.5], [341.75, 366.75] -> 0.70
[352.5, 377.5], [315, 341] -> 1.10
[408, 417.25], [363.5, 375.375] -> 0.55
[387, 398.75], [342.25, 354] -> 1.03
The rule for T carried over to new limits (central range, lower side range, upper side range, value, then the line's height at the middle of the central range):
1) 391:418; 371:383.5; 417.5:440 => 0.31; 54.3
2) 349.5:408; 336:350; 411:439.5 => -0.16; 48.4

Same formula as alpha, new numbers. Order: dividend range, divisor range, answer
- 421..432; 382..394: 0.74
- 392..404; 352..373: 0.82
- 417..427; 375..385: 0.62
